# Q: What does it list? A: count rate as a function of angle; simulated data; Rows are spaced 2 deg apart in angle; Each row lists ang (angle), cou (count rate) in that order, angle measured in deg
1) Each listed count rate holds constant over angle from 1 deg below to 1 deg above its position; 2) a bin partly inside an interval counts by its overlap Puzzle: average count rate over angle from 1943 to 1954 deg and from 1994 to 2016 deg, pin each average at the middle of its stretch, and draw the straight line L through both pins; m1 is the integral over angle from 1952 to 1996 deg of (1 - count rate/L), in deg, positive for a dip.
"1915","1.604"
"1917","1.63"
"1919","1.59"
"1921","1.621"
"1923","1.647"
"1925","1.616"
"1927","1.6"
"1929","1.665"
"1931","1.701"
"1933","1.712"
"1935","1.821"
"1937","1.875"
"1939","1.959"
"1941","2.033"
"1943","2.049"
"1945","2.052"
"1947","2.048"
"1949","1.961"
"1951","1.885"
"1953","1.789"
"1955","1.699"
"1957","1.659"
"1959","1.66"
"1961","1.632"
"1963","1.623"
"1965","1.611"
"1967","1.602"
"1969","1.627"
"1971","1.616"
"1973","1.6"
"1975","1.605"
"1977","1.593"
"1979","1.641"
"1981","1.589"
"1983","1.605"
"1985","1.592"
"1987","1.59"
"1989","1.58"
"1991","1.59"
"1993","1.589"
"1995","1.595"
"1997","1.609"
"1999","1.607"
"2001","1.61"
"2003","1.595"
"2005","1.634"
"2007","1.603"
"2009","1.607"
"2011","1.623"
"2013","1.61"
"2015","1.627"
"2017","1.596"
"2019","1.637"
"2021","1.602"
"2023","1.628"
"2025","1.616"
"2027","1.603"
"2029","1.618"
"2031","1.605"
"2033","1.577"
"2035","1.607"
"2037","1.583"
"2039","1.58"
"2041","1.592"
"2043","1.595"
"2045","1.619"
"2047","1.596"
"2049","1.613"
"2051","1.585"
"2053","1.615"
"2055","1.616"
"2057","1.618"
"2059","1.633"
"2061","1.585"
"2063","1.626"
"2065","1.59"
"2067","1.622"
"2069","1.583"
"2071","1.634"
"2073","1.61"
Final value 4.3 deg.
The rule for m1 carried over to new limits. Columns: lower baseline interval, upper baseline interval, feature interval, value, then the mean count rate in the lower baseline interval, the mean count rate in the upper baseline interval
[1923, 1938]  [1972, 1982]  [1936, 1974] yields -3.0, 1.71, 1.61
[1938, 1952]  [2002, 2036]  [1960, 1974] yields 2.0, 2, 1.61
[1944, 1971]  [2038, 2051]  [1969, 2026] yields 2.5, 1.75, 1.6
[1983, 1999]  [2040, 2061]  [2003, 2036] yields -0.2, 1.59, 1.61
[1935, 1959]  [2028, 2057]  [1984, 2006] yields 1.9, 1.9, 1.6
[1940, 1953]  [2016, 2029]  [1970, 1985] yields 1.9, 1.99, 1.61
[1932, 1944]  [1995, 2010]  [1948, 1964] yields 0.8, 1.91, 1.61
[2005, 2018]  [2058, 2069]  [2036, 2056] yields 0.1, 1.61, 1.61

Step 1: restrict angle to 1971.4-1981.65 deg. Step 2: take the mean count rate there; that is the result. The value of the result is 1.61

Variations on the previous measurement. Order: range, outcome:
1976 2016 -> 1.6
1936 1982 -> 1.76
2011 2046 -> 1.61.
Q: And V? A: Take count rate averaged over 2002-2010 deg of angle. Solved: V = 1.61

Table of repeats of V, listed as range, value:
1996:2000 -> 1.61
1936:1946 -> 1.99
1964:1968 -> 1.61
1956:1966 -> 1.64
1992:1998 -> 1.6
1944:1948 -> 2.05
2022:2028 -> 1.62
